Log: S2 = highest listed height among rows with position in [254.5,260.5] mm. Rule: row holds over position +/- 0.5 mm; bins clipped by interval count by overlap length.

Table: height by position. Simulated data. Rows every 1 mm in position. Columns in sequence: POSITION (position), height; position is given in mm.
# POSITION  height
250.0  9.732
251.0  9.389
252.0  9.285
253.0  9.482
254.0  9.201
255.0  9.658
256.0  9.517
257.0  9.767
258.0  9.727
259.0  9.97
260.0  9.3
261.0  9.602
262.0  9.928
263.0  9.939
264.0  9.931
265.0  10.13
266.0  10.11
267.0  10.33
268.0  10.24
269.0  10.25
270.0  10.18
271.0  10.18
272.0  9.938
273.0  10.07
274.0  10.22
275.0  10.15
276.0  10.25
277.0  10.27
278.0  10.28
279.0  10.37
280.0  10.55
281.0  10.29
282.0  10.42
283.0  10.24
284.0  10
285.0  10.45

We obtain 9.97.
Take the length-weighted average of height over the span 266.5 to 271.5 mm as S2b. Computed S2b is 10.2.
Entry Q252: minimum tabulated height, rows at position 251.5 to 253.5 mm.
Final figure 9.285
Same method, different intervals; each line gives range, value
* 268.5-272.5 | 9.938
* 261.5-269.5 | 9.928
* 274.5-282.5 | 10.15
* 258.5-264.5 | 9.3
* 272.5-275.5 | 10.07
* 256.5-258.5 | 9.727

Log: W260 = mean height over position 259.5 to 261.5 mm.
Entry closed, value 9.45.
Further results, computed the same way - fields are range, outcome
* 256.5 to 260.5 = 9.69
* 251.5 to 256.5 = 9.43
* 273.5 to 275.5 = 10.2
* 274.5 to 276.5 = 10.2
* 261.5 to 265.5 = 9.98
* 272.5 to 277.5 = 10.2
